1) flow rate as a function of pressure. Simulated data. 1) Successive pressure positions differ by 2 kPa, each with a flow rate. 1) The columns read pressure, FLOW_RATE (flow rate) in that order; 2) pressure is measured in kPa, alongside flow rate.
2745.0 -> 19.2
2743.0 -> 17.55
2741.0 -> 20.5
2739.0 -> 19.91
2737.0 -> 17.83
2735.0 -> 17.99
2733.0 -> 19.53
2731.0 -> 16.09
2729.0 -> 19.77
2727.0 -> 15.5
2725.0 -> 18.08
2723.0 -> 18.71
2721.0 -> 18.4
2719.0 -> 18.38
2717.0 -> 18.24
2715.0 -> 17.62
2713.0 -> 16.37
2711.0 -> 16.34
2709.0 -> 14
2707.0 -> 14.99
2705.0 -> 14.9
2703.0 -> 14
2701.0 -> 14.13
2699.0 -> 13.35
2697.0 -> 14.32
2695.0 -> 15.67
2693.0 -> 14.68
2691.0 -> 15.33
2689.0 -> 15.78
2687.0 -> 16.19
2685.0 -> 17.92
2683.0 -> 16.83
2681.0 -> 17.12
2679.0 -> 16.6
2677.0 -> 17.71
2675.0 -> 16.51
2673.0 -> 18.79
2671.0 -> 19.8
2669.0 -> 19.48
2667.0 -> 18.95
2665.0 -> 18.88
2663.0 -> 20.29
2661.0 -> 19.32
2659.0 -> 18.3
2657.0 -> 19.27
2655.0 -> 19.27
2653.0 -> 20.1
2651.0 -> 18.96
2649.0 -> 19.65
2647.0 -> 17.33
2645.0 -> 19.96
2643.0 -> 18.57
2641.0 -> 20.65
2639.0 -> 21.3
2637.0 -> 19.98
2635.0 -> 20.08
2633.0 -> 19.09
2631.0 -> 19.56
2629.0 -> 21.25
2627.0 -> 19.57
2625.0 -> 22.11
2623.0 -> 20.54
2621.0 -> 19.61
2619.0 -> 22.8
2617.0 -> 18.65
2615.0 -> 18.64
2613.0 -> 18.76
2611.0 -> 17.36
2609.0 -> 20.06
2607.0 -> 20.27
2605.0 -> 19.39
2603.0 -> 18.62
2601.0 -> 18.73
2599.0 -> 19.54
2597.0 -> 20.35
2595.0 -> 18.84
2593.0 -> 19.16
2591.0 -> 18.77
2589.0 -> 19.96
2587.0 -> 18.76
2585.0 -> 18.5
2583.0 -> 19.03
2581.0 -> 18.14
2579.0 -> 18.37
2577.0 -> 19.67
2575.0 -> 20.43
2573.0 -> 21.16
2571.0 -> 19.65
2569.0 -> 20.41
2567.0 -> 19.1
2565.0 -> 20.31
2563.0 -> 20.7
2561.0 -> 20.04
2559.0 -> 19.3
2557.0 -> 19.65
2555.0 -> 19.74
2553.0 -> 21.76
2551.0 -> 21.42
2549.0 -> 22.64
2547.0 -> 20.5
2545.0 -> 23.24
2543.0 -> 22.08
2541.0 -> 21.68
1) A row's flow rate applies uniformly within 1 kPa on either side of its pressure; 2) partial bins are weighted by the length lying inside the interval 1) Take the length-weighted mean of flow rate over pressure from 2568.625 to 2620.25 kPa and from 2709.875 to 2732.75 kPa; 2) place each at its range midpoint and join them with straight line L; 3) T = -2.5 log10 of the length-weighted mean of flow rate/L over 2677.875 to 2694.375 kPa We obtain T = 0.11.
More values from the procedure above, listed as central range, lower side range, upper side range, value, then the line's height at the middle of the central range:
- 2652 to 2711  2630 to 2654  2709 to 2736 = 0.10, 18.6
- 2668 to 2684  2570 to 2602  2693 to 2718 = -0.10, 16.3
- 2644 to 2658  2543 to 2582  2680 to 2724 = -0.09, 17.6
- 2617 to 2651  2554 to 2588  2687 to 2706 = -0.17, 17.2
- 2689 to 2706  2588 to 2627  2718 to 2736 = 0.25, 18.4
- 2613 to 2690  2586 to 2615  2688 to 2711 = -0.13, 16.9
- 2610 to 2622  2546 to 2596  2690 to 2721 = -0.05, 18.4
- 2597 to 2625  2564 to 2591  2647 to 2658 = -0.01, 19.4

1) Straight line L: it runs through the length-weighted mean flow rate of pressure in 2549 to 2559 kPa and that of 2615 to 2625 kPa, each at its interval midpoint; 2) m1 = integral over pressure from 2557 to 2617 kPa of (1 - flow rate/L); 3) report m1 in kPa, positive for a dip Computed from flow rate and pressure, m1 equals 3.4 kPa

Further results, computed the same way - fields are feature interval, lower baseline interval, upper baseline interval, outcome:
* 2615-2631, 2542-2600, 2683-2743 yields -1.4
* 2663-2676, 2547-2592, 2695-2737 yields -0.9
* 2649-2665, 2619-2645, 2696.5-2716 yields -0.7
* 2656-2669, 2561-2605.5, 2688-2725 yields -1.5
